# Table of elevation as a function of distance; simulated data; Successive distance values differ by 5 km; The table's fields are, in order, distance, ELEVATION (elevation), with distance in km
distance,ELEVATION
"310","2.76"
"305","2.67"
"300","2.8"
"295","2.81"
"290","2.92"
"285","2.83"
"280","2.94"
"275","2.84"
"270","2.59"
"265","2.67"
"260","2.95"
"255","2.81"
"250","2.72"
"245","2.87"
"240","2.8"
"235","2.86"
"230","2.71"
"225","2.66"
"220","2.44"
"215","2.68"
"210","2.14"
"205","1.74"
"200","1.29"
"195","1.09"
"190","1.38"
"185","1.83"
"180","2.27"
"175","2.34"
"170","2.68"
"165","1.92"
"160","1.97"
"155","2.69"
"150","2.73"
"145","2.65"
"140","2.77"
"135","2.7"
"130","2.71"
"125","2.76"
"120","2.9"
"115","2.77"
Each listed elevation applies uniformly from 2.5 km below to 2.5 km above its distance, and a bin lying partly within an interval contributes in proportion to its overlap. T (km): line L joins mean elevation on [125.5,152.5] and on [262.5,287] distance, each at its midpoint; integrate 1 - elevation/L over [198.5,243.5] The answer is 5.68 km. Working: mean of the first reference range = 2.72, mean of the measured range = 2.4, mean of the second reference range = 2.77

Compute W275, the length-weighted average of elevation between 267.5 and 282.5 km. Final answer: 2.79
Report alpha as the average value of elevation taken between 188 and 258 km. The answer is 2.31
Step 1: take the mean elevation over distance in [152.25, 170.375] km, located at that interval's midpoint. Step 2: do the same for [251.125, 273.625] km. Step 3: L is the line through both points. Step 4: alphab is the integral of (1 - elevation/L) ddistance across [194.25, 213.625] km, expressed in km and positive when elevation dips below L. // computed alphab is 6.3 km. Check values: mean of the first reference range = 2.28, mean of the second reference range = 2.76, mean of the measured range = 1.67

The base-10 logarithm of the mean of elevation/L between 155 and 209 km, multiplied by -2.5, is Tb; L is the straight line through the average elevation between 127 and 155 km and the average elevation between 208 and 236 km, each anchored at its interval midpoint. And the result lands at 0.36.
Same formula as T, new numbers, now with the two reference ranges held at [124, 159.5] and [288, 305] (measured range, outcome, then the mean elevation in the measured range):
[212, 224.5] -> 0.8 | 2.56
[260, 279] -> 0.3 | 2.75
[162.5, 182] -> 2.9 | 2.3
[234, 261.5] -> -0.6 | 2.83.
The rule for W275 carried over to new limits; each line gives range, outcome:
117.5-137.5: 2.77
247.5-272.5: 2.75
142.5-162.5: 2.51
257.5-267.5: 2.81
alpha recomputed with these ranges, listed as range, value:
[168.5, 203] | 1.81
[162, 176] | 2.3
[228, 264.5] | 2.81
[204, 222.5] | 2.29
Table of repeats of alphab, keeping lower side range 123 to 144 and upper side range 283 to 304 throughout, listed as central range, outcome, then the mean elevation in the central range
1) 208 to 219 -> 1.4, 2.43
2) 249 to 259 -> 0.0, 2.8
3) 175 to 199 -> 9.3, 1.69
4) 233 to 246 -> -0.2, 2.84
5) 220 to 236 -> 0.6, 2.69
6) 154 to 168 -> 3.0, 2.16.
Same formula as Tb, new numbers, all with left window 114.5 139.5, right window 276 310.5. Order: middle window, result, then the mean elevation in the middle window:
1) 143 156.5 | 0.033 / 2.69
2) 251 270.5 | 0.017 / 2.77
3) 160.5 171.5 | 0.252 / 2.21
